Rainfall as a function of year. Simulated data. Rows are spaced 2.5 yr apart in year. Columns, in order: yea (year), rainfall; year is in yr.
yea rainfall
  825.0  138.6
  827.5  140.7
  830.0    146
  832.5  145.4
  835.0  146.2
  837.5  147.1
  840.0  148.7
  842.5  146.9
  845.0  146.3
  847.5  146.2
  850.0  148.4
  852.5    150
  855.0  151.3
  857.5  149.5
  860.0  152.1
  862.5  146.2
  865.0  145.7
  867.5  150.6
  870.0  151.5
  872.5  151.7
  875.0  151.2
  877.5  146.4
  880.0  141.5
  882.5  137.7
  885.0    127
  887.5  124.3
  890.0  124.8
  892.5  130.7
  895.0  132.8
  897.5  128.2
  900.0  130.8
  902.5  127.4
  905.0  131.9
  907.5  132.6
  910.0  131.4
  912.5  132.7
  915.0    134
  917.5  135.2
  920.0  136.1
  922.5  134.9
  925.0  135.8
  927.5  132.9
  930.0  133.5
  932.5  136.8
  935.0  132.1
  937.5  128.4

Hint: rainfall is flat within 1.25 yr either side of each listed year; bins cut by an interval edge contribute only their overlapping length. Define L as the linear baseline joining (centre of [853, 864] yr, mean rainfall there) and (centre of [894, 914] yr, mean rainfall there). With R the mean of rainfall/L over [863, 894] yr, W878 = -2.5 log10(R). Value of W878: 0.01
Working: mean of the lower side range 150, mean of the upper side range 131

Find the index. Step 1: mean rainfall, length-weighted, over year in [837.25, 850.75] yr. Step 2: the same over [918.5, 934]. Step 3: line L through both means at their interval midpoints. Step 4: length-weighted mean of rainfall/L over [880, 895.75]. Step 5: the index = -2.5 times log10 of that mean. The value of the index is 0.08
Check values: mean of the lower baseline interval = 147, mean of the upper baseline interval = 135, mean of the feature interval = 130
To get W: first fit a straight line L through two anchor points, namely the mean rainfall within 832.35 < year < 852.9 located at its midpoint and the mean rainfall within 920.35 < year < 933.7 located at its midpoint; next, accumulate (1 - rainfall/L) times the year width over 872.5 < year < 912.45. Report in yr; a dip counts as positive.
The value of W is 1.76 yr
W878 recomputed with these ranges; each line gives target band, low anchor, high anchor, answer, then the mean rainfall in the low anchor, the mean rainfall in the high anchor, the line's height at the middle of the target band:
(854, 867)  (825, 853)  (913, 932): -0.04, 146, 135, 143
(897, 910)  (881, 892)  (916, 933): 0.01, 129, 135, 132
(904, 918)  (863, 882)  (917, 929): 0.04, 148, 135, 138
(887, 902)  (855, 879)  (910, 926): 0.10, 149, 135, 141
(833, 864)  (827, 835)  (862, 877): -0.01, 145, 149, 147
